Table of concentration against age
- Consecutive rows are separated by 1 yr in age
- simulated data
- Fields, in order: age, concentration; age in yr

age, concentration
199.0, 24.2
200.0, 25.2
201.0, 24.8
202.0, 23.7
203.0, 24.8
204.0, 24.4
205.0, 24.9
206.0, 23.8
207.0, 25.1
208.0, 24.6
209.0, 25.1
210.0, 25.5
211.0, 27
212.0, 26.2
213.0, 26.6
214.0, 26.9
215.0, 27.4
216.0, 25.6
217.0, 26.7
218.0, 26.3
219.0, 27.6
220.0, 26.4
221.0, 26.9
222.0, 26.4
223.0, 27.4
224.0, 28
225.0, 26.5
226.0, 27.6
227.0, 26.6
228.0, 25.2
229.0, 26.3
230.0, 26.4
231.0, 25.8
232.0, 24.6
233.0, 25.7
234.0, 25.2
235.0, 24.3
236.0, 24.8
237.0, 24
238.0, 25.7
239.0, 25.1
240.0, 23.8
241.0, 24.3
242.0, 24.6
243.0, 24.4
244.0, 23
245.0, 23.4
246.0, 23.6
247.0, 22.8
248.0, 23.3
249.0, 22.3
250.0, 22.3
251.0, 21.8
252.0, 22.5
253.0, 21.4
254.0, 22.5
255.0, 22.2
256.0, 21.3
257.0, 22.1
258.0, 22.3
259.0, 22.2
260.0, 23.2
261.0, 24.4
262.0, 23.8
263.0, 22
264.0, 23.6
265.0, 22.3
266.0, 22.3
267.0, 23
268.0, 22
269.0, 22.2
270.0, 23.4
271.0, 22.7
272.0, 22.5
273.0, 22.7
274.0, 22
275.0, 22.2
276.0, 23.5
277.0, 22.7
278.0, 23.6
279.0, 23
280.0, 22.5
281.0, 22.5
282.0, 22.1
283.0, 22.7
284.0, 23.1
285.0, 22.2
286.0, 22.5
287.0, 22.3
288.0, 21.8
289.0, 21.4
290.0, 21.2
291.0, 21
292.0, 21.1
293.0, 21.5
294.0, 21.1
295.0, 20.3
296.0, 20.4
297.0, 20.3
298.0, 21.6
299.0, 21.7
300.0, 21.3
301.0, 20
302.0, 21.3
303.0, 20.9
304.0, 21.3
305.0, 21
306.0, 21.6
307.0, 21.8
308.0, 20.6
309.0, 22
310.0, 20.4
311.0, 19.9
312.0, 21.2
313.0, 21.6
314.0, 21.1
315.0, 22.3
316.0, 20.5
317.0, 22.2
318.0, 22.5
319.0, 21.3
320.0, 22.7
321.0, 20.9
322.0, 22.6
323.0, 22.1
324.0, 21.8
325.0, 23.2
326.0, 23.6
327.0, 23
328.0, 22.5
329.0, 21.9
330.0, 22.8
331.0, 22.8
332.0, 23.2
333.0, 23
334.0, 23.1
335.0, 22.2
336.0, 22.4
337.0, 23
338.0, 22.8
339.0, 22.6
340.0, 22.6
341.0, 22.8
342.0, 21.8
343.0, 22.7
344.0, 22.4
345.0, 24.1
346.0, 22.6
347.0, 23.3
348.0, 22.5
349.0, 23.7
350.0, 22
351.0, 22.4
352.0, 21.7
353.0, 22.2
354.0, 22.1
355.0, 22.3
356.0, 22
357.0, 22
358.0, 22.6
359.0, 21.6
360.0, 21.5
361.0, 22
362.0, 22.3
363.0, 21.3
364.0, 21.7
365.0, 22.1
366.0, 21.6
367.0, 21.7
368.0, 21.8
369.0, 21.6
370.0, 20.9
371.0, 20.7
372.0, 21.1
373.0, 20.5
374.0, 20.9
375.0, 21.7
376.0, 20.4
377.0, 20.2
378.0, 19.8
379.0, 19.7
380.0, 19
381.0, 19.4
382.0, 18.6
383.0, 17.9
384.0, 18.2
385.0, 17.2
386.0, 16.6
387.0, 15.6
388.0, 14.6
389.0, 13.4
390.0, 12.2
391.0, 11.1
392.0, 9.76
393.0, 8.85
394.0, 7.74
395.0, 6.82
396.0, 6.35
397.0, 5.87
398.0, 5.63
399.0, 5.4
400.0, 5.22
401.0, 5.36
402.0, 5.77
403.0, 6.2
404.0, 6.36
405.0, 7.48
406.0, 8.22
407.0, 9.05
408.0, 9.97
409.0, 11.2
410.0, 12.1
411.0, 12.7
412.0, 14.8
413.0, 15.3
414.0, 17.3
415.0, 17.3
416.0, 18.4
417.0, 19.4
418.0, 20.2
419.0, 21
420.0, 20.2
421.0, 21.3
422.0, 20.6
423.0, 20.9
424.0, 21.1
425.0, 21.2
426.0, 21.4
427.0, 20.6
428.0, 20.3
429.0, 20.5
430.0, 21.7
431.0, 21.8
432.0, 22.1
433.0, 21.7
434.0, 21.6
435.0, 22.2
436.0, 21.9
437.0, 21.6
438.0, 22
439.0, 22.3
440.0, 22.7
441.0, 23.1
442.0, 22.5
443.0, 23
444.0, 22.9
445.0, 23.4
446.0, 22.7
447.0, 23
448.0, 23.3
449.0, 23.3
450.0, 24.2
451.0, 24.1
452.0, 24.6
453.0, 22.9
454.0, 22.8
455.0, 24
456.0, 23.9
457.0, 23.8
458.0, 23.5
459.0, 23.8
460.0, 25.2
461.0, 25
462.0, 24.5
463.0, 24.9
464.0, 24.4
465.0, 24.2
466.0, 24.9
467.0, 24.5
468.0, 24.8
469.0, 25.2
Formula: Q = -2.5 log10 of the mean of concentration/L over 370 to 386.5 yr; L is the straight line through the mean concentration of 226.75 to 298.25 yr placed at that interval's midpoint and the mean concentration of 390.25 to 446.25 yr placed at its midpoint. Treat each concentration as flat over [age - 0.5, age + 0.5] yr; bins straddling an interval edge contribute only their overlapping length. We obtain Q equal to -0.10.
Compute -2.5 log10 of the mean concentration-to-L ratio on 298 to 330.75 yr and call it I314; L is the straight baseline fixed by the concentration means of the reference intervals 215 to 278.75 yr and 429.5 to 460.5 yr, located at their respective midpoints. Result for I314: 0.096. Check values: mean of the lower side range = 24.1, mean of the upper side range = 23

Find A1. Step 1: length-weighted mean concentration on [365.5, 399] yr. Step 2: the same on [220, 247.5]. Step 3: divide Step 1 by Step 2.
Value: 0.64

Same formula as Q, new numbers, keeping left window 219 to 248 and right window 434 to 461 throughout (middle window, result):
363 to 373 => 0.123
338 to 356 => 0.075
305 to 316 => 0.159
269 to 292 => 0.113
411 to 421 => 0.284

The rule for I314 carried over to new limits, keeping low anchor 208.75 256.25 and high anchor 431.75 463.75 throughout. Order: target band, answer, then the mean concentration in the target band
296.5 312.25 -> 0.161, 21.1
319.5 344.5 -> 0.074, 22.6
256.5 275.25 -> 0.094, 22.7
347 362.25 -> 0.083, 22.2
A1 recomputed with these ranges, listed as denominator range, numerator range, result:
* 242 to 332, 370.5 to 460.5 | 0.80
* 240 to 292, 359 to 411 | 0.66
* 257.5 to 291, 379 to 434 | 0.65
